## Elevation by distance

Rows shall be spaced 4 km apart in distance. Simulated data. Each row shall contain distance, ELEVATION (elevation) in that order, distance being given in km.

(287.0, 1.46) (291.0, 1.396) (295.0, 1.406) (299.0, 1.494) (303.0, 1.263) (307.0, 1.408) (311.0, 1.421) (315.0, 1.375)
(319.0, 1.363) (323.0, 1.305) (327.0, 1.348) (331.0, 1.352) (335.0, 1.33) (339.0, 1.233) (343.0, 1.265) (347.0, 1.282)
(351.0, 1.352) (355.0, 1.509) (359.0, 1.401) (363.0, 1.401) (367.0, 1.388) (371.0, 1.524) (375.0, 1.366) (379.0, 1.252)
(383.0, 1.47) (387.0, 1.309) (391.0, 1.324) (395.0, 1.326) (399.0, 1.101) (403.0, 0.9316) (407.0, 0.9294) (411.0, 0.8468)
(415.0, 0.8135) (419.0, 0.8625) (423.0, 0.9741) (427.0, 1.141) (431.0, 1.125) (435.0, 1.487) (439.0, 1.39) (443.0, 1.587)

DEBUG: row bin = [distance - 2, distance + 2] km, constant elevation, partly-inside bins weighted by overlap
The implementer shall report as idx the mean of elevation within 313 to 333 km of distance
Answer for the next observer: 1.35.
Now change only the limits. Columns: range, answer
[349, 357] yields 1.43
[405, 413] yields 0.888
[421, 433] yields 1.08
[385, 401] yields 1.27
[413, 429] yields 0.948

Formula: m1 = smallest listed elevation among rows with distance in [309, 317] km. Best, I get 1.375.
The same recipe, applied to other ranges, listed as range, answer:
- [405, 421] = 0.8135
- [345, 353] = 1.282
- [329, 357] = 1.233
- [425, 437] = 1.125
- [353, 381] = 1.252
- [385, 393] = 1.309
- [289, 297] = 1.396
